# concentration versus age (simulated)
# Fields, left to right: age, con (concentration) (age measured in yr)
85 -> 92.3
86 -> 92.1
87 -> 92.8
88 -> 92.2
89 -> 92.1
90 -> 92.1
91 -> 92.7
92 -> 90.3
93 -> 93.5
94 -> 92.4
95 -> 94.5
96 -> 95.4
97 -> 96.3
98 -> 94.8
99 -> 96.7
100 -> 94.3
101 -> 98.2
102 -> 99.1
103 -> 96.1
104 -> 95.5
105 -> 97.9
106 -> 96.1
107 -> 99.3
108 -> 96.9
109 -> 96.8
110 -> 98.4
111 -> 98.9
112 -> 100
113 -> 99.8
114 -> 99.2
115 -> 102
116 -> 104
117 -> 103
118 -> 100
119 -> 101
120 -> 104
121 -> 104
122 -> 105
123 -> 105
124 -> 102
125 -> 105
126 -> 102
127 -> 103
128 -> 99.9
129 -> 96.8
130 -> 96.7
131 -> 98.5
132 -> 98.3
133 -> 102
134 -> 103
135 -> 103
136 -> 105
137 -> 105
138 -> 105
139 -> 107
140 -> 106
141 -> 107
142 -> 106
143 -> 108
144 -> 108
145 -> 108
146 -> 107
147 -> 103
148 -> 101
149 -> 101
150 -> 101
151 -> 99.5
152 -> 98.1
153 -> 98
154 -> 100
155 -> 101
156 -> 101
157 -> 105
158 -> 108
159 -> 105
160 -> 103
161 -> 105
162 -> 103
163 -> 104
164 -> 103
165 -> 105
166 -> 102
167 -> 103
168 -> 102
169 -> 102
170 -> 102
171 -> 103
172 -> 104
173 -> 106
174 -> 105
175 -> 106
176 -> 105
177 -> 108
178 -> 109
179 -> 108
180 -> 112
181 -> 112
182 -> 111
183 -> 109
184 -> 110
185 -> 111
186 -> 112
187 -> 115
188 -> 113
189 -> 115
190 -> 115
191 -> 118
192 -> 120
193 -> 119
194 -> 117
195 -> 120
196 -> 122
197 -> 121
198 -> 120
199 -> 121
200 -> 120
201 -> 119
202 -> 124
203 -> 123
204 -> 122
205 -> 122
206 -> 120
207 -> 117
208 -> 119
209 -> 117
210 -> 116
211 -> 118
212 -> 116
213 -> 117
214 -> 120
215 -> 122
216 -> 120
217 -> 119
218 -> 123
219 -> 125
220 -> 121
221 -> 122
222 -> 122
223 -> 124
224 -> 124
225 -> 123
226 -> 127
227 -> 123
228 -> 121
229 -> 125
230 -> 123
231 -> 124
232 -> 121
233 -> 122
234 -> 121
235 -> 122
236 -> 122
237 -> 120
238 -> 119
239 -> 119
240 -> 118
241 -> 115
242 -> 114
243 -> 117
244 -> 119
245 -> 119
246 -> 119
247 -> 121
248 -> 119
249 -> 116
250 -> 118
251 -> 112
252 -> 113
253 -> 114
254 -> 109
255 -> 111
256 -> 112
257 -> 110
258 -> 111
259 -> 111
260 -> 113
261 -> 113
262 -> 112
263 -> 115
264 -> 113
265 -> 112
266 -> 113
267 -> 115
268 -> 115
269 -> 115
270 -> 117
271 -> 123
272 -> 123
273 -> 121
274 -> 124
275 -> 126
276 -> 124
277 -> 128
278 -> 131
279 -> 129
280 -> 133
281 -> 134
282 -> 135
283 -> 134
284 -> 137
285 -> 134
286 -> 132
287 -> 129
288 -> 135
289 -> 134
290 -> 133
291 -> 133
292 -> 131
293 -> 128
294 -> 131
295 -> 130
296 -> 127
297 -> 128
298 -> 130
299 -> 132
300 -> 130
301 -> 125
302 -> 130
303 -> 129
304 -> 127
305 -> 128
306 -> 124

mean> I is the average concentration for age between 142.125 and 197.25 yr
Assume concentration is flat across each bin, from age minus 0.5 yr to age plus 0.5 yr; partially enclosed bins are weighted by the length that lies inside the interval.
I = 107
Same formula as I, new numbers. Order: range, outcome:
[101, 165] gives 102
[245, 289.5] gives 121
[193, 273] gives 119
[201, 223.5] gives 120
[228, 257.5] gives 118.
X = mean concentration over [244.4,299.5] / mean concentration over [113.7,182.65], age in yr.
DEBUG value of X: 1.18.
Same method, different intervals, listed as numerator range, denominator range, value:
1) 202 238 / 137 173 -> 1.17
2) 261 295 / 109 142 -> 1.23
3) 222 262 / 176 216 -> 1.01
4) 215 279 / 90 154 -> 1.18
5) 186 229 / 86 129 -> 1.22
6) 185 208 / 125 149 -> 1.15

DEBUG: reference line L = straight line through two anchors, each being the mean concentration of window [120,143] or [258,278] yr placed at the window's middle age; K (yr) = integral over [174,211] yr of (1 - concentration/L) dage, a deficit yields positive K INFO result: -2.03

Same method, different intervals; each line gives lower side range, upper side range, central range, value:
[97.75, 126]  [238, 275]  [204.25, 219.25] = -1.2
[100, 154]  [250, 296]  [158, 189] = 0.4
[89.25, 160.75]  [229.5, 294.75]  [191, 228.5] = -2.4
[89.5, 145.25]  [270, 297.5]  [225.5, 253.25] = 0.5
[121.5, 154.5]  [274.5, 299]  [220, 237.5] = -0.4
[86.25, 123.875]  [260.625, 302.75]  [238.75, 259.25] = 1.0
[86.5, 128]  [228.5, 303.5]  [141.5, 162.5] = 0.3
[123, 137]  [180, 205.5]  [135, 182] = 1.7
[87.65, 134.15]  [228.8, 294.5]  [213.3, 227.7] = -0.9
